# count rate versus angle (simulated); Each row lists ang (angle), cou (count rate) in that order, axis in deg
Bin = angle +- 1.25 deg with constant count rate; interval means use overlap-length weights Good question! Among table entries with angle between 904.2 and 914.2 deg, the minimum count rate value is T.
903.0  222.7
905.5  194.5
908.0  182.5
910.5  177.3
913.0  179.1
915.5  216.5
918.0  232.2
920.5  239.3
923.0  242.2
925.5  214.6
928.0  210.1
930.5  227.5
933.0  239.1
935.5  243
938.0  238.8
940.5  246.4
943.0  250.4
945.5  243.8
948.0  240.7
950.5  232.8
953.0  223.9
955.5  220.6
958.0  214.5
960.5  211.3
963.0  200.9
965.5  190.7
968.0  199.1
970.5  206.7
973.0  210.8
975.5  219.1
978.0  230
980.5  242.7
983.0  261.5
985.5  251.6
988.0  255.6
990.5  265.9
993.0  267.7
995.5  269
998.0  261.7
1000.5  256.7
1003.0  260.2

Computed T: 177.3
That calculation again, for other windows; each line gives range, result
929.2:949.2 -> 227.5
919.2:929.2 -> 210.1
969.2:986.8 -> 206.7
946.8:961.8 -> 211.3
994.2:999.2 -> 261.7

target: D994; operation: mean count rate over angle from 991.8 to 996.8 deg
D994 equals 268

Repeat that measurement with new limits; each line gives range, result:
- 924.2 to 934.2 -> 223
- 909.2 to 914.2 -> 178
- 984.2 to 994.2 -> 260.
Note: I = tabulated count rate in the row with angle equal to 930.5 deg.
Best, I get 227.5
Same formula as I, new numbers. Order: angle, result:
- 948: 240.7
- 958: 214.5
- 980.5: 242.7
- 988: 255.6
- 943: 250.4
